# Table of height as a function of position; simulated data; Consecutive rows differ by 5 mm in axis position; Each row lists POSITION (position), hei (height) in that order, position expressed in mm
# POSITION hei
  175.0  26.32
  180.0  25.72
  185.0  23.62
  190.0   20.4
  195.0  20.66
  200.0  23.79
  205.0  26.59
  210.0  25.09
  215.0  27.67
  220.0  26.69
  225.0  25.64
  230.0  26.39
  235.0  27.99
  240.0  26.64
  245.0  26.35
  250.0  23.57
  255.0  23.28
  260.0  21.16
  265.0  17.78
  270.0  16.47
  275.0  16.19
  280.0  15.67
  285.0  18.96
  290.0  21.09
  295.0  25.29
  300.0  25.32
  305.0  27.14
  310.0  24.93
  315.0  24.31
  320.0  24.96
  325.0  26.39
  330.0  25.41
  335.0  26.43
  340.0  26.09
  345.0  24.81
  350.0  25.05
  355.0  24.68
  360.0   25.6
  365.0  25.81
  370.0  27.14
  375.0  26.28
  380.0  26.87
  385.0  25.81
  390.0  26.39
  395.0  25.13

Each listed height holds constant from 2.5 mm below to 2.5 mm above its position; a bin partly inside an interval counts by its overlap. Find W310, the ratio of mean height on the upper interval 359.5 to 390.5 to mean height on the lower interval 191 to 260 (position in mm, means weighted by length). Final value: 1.05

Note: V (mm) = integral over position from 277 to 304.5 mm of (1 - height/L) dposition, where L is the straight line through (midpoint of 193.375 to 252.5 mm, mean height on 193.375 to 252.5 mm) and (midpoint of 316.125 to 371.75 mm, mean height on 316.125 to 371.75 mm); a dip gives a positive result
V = 4.3 mm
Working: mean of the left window 25.7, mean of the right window 25.6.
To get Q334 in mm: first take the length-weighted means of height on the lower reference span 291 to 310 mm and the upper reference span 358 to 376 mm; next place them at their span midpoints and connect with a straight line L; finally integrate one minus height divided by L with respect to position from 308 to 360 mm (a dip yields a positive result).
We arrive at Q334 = 1.0 mm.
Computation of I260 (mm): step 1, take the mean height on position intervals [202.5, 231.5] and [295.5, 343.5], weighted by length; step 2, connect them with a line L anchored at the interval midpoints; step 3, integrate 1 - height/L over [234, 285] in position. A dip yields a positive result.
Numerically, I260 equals 9.5 mm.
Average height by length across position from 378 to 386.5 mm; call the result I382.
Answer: 26.4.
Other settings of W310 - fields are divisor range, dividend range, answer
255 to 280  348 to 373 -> 1.41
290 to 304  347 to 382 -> 1.05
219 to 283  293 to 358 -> 1.13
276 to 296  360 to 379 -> 1.35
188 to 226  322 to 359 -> 1.04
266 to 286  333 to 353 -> 1.53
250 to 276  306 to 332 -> 1.29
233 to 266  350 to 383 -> 1.08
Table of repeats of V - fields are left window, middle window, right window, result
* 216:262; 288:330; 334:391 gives 1.1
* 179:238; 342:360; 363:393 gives 0.8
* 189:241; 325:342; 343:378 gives -0.3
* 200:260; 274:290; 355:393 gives 5.1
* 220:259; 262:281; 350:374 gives 6.6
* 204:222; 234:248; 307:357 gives -0.3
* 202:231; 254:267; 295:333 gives 2.7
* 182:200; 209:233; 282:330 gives -4.1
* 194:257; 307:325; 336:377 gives 0.4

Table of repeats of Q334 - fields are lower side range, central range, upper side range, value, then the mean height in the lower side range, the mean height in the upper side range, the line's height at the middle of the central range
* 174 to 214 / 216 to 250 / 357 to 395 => -2.7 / 24.1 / 26.2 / 24.5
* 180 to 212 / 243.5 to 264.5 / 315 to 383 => 1.3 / 23.5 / 25.8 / 24.4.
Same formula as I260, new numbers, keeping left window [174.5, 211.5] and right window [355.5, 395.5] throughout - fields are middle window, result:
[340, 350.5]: 0.2 mm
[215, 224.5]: -1.0 mm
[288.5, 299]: 0.6 mm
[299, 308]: -0.4 mm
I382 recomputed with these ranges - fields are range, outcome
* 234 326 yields 22.7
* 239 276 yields 21.4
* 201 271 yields 24.5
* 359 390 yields 26.3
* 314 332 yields 25.3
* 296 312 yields 25.8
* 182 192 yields 22.3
